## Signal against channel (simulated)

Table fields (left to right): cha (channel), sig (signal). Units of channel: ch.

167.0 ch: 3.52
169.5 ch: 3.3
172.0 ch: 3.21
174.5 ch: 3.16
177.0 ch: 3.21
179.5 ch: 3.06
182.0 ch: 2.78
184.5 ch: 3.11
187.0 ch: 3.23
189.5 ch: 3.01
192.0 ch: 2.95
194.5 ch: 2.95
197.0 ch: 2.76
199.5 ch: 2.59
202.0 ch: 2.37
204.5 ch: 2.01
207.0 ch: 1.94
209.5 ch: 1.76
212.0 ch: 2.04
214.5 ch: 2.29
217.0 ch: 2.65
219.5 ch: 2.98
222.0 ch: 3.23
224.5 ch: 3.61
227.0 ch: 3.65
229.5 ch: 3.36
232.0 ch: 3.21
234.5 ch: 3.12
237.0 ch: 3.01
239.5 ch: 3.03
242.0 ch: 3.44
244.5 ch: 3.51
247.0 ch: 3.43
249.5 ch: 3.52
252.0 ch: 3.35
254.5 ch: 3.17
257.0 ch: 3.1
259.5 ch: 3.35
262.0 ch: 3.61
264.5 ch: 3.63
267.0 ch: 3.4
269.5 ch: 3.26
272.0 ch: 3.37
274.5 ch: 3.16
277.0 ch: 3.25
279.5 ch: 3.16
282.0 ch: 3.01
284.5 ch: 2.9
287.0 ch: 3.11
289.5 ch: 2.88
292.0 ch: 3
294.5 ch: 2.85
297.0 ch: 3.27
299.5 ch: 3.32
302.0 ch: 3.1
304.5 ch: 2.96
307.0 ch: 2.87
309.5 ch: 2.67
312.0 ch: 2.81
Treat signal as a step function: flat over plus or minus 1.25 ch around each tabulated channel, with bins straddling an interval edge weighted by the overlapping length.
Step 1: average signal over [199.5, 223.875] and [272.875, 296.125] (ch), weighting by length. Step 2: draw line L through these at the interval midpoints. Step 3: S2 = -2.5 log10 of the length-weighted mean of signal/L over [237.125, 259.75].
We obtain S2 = -0.21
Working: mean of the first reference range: 2.41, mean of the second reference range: 3.04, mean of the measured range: 3.31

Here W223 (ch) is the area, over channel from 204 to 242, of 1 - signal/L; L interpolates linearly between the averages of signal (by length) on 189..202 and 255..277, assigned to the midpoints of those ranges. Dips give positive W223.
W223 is 2.4 ch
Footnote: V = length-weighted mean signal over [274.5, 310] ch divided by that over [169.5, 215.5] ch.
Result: 1.1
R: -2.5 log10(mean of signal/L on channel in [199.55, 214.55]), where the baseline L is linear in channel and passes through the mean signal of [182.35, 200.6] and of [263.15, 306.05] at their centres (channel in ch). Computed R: 0.38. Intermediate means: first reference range 2.94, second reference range 3.15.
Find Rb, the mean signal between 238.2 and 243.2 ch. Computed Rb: 3.23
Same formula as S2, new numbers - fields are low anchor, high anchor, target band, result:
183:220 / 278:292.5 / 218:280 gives -0.18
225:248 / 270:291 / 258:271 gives -0.08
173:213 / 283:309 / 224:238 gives -0.18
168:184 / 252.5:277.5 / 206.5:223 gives 0.31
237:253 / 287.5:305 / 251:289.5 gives -0.01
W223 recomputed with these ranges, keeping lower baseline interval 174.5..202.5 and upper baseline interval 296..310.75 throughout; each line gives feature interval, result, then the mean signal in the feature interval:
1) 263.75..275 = -1.4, 3.37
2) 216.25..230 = -1.4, 3.26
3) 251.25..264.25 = -1.5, 3.34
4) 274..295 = -0.2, 3.04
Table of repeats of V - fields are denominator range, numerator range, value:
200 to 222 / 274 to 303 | 1.33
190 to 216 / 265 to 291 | 1.32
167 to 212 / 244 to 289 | 1.18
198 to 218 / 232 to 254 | 1.49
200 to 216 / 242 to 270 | 1.62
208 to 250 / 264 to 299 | 1.04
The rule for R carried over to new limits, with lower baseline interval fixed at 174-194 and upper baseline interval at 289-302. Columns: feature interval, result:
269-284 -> -0.04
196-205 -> 0.24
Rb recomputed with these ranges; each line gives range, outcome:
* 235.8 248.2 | 3.28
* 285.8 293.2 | 3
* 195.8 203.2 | 2.57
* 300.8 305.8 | 3.03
